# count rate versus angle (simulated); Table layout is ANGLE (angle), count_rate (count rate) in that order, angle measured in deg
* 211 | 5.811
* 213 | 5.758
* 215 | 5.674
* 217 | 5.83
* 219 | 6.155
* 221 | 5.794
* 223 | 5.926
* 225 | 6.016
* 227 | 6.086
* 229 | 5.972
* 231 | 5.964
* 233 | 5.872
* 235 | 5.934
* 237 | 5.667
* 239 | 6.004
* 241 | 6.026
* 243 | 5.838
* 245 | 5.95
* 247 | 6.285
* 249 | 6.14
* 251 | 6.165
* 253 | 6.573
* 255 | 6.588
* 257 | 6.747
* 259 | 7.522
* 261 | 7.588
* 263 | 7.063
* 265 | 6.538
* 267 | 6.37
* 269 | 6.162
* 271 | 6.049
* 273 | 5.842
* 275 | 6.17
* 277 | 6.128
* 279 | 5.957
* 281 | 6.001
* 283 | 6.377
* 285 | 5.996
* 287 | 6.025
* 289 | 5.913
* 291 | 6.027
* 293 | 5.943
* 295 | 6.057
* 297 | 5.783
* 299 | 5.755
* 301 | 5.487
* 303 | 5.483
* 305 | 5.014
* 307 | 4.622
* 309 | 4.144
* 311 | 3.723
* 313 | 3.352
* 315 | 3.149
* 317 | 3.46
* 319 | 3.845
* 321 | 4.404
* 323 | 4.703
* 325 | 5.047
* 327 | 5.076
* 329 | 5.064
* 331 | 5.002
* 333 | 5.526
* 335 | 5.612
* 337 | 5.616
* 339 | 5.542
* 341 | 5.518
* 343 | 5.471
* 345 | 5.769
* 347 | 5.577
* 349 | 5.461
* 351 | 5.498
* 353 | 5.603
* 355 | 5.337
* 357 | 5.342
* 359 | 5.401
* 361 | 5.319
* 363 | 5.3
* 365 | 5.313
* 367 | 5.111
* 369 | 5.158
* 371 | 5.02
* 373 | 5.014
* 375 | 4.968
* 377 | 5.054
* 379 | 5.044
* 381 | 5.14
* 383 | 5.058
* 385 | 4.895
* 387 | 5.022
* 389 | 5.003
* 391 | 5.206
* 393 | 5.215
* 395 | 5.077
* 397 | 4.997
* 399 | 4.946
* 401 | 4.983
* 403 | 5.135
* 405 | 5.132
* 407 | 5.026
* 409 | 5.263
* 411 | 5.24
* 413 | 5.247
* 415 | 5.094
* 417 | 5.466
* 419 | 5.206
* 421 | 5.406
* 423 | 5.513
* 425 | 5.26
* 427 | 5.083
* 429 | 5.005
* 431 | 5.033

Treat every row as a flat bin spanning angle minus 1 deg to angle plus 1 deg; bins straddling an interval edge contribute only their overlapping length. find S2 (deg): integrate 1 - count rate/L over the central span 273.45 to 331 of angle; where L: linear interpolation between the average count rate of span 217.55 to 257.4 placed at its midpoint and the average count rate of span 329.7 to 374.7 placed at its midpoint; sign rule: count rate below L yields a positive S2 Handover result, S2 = 5.26 deg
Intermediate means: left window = 6.07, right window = 5.38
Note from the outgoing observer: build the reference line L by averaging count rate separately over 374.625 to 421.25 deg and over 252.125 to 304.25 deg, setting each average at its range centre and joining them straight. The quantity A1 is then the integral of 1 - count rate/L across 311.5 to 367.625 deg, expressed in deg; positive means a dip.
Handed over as 6.0 deg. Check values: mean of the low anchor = 6.23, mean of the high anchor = 5.11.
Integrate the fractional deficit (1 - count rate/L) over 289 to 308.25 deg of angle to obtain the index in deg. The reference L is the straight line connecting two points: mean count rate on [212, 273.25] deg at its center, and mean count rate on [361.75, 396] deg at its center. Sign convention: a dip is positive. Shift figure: 0.6 deg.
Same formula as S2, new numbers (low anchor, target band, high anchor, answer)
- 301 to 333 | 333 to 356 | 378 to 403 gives -4.2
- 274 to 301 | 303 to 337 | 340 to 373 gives 6.8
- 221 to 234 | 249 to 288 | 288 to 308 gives -4.4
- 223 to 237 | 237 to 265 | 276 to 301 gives -2.4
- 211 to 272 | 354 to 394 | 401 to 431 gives 2.2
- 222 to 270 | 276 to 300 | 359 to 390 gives -0.4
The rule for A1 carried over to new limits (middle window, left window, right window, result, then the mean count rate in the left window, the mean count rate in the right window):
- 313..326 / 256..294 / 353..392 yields 3.9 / 6.34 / 5.15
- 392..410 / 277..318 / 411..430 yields 0.6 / 5.24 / 5.25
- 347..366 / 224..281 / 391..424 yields 0.4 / 6.25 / 5.18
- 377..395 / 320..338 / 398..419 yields 0.3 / 5.12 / 5.16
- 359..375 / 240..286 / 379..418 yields 0.7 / 6.35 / 5.11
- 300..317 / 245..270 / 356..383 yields 4.7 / 6.62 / 5.16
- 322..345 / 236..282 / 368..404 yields 1.1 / 6.32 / 5.05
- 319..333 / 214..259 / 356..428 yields 1.8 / 6.09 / 5.16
